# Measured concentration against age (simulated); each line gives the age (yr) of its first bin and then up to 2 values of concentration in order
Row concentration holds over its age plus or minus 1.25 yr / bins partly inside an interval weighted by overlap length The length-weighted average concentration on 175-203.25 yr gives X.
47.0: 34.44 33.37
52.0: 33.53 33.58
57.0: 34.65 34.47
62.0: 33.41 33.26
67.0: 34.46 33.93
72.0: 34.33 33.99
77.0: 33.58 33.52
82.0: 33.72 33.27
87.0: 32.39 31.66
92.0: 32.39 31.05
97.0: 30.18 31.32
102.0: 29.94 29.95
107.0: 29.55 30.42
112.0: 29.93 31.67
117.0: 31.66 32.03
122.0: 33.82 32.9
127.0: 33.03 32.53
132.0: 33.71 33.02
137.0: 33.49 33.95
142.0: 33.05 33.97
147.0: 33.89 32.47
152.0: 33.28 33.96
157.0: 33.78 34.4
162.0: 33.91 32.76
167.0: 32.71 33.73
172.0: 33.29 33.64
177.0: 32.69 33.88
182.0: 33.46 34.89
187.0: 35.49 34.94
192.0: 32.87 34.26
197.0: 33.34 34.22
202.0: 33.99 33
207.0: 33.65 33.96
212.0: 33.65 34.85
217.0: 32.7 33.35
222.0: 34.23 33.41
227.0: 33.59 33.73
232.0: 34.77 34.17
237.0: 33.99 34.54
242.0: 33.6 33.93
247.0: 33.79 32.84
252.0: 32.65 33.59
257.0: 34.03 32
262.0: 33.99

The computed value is 34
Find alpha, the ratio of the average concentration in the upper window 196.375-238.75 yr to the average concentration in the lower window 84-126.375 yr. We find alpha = 1.08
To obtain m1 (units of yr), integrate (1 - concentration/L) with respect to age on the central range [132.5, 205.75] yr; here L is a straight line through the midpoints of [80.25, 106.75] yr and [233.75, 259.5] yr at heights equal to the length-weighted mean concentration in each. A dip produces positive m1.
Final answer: -2.5 yr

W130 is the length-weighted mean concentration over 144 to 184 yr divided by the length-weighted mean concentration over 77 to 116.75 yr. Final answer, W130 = 1.06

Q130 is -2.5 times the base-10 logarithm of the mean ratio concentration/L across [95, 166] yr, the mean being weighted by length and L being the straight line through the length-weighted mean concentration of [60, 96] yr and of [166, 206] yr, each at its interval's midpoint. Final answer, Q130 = 0.03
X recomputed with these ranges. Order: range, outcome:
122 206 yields 33.6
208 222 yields 33.7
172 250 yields 33.9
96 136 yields 31.6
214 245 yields 33.9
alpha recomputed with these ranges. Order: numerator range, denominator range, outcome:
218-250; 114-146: 1.03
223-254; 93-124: 1.09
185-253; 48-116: 1.04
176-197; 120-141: 1.02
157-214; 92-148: 1.05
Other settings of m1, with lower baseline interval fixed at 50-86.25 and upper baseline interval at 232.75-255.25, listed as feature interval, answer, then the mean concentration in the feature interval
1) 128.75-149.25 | 0.2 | 33.4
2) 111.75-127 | 0.7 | 32.2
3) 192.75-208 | 0.0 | 33.7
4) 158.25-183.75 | 0.2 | 33.5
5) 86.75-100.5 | 1.0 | 31.4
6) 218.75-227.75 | 0.0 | 33.7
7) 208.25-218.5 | 0.0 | 33.8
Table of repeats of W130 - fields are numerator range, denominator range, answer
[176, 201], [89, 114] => 1.11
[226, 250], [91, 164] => 1.05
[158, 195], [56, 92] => 1.01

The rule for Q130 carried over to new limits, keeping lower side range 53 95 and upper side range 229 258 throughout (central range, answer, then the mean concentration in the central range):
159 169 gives 0.008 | 33.4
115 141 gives 0.019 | 33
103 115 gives 0.113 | 30.2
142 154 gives 0.006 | 33.4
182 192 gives -0.030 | 34.6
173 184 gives 0.005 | 33.5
